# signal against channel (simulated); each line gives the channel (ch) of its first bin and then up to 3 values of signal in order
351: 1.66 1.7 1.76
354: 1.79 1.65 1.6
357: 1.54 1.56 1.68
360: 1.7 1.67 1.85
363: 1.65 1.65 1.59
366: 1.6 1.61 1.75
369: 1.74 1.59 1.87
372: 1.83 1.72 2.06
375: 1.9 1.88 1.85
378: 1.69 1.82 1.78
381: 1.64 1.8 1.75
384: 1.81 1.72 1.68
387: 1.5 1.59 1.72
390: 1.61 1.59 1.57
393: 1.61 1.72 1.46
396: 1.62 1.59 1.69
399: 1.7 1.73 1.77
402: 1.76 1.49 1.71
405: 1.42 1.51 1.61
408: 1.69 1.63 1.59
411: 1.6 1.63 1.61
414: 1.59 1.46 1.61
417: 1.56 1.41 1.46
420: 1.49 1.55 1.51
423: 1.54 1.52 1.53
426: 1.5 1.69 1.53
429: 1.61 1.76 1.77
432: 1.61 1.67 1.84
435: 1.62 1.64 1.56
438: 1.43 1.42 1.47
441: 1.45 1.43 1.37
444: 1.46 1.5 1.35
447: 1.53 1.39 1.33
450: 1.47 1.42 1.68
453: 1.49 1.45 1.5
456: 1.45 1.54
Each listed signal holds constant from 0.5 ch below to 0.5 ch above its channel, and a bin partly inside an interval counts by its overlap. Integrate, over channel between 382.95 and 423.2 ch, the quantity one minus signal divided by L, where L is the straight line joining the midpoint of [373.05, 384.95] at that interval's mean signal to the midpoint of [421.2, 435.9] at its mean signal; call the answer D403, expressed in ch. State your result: 2.6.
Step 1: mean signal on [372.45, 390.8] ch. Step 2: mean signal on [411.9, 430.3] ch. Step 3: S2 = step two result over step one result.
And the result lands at 0.89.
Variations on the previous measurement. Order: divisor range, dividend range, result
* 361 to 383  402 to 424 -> 0.89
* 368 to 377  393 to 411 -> 0.89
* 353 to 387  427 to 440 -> 0.94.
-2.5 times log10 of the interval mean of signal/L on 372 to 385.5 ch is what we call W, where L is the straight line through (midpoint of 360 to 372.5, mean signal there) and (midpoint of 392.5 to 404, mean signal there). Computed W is -0.08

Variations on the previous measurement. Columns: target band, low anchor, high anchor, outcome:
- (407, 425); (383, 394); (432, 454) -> 0.01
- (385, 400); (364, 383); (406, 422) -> 0.03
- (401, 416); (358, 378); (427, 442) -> 0.04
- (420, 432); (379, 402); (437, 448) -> -0.05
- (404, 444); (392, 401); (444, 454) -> -0.01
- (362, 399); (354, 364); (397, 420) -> -0.04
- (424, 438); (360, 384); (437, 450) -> -0.10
